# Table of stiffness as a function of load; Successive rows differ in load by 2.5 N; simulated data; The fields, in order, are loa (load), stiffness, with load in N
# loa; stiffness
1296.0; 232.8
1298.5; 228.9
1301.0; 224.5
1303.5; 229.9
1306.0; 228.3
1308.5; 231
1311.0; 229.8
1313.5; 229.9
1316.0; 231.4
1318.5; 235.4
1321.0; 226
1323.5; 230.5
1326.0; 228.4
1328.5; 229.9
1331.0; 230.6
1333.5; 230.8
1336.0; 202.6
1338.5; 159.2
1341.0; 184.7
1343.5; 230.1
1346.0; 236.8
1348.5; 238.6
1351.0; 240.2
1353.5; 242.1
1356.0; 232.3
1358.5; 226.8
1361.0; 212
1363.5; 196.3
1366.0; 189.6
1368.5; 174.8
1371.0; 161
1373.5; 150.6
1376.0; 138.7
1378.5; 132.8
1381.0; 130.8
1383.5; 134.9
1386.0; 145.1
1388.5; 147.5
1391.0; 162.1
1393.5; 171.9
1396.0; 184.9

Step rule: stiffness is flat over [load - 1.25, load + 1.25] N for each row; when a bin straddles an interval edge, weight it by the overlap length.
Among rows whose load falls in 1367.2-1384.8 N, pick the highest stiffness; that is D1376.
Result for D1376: 174.8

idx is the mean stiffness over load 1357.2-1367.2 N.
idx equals 206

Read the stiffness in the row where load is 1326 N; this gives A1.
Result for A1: 228.4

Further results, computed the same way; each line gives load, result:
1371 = 161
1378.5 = 132.8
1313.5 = 229.9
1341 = 184.7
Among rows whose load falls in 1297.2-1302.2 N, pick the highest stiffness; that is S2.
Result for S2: 228.9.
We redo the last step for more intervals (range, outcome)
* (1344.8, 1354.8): 242.1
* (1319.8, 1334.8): 230.8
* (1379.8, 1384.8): 134.9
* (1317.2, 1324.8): 235.4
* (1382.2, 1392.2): 162.1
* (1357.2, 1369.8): 226.8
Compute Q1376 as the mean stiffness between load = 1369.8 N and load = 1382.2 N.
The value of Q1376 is 143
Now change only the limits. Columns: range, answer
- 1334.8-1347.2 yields 203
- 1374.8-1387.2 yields 136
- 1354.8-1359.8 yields 229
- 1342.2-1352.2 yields 236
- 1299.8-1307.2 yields 228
